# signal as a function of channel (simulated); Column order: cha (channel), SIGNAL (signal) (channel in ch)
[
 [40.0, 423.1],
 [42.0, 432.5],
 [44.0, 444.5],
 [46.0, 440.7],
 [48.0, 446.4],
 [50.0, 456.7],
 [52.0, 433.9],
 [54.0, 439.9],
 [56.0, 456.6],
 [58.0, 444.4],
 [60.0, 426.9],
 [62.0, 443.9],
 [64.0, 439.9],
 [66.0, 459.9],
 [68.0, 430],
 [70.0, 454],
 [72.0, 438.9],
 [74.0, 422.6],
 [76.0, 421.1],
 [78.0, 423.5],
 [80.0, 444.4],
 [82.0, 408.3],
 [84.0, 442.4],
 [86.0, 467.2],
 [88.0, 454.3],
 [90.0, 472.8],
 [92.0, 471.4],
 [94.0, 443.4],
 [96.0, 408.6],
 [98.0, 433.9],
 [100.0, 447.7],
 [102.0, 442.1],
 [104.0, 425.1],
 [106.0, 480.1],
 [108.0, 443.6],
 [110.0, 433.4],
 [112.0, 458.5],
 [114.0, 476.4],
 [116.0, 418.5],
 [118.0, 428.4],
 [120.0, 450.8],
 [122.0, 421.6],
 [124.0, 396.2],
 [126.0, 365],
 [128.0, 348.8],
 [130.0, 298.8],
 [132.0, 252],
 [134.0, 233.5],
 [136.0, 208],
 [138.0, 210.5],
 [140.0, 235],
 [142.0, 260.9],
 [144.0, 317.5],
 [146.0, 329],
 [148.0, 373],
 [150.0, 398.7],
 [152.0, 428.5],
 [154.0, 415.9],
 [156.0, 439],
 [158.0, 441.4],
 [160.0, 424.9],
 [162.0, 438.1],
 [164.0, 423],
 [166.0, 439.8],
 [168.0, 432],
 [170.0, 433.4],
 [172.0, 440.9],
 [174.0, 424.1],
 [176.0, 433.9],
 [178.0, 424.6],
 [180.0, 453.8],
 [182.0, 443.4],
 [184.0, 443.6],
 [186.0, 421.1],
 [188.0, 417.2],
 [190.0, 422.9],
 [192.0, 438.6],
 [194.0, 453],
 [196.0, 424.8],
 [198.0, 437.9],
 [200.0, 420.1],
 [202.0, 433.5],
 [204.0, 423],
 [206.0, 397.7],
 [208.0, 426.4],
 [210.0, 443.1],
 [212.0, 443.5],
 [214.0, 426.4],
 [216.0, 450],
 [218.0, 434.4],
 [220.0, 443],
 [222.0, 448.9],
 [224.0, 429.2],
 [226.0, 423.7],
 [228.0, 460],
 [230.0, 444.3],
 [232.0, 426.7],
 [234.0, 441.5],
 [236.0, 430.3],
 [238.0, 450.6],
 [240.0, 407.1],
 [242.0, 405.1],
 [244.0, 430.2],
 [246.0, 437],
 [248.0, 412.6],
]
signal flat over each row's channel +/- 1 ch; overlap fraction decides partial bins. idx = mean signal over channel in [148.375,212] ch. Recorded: 430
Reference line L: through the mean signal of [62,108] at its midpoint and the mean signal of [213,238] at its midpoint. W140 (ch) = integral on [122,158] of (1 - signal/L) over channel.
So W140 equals 9.0 ch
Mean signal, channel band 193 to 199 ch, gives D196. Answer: 439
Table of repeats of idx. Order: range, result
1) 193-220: 432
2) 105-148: 356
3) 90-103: 444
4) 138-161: 363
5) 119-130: 388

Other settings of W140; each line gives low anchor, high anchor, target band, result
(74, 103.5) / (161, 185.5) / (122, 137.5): 4.70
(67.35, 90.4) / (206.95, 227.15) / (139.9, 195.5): 3.30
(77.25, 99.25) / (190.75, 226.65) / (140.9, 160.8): 2.55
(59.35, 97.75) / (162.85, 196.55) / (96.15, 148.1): 8.13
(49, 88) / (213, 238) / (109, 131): 1.54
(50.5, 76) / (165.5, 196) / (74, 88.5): 0.13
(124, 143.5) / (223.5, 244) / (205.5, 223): -1.50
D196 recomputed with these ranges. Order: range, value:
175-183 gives 439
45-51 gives 448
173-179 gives 428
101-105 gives 434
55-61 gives 443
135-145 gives 246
